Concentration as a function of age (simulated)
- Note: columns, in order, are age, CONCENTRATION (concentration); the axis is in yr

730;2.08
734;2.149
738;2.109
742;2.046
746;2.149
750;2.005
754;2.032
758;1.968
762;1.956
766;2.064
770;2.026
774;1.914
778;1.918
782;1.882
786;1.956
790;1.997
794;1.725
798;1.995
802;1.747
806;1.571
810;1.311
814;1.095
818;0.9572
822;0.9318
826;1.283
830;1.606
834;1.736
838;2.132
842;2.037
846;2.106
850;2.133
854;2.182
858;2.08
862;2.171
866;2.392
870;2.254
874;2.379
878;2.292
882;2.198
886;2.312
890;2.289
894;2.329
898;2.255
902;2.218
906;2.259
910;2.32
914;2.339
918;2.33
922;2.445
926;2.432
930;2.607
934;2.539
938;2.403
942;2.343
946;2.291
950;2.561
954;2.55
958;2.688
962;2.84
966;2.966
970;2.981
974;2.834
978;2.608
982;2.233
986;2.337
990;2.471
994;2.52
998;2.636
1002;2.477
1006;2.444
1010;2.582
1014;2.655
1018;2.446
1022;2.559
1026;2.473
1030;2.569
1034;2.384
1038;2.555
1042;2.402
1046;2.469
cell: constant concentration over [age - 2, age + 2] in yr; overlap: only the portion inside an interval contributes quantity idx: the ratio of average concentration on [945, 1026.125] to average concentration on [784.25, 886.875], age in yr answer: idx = 1.39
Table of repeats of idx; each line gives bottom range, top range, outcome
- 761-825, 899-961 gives 1.44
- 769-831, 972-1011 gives 1.56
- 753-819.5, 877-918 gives 1.29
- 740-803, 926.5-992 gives 1.31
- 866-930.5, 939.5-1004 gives 1.11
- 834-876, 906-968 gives 1.16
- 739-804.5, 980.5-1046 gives 1.27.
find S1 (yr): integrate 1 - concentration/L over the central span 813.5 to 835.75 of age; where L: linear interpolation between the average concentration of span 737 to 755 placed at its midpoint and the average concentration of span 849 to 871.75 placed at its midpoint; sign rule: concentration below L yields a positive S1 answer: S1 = 9.1 yr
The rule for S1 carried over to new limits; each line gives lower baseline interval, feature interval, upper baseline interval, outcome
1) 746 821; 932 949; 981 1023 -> -0.83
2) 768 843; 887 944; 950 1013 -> -2.71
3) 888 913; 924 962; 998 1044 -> -2.36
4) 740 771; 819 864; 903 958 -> 7.97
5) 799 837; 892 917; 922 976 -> -1.03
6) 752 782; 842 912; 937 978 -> 3.71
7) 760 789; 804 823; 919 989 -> 8.21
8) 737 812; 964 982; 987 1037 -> -2.71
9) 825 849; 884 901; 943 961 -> -0.88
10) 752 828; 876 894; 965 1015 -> -1.33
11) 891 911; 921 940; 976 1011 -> -1.21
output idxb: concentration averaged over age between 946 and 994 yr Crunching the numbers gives 2.62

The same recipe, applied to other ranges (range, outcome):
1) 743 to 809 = 1.92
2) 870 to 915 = 2.29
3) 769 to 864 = 1.77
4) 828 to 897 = 2.16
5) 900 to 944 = 2.38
